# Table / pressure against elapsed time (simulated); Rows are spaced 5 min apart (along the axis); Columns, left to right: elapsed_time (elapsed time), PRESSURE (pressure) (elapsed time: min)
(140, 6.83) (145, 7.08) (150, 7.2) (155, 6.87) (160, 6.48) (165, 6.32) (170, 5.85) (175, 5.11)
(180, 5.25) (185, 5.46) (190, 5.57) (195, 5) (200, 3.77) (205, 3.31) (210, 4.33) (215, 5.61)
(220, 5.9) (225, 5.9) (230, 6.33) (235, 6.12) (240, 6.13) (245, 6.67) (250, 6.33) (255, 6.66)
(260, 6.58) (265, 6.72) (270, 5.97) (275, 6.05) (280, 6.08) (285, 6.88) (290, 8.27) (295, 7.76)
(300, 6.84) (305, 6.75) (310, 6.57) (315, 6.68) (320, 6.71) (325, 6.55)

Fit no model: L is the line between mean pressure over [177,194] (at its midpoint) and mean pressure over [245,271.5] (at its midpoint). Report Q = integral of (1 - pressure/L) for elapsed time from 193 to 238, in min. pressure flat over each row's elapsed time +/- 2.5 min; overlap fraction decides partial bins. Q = 5.4 min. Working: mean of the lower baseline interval 5.38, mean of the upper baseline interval 6.49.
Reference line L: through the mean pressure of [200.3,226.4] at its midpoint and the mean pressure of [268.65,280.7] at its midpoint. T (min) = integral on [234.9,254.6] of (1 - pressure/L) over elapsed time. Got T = -3.3 min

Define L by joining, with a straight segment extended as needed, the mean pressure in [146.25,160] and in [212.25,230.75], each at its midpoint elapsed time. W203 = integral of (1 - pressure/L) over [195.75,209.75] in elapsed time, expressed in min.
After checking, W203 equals 5.3 min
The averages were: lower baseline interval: 6.94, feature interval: 3.85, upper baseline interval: 5.88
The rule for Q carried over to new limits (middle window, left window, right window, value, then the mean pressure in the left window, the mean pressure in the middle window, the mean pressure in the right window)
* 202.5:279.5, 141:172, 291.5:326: 9.96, 6.66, 5.91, 6.89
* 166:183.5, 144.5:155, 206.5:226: 2.54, 7.09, 5.49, 5.29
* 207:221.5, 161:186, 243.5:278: 2.04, 5.66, 5.17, 6.41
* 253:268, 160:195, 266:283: -1.45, 5.61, 6.63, 6.12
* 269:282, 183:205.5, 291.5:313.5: 0.82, 4.72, 6.04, 7.03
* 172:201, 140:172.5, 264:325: 6.81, 6.65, 5.11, 6.77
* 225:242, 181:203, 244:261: -0.33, 4.93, 6.15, 6.55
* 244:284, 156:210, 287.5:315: 1.01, 5.22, 6.39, 7.19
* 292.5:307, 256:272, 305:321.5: -1.14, 6.46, 7.13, 6.66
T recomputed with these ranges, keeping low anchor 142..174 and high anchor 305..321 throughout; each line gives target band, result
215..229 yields 1.5 min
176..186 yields 1.9 min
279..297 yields -1.8 min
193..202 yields 3.0 min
